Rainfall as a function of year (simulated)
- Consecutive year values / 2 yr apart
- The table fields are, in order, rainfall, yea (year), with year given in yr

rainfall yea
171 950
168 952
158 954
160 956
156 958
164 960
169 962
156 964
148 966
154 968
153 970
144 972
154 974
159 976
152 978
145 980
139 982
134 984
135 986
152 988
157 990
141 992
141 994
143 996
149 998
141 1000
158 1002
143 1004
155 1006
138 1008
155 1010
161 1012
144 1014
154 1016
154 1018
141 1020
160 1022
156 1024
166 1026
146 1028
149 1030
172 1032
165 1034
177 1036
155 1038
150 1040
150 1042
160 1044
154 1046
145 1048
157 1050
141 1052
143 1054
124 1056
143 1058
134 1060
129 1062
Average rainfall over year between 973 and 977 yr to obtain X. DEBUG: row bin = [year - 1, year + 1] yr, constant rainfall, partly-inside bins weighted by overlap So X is 156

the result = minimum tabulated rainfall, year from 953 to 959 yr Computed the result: 156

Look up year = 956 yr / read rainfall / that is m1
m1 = 160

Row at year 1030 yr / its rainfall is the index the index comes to 149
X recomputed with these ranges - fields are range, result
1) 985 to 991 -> 148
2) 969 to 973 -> 148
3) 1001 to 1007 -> 152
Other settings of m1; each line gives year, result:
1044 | 160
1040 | 150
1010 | 155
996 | 143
